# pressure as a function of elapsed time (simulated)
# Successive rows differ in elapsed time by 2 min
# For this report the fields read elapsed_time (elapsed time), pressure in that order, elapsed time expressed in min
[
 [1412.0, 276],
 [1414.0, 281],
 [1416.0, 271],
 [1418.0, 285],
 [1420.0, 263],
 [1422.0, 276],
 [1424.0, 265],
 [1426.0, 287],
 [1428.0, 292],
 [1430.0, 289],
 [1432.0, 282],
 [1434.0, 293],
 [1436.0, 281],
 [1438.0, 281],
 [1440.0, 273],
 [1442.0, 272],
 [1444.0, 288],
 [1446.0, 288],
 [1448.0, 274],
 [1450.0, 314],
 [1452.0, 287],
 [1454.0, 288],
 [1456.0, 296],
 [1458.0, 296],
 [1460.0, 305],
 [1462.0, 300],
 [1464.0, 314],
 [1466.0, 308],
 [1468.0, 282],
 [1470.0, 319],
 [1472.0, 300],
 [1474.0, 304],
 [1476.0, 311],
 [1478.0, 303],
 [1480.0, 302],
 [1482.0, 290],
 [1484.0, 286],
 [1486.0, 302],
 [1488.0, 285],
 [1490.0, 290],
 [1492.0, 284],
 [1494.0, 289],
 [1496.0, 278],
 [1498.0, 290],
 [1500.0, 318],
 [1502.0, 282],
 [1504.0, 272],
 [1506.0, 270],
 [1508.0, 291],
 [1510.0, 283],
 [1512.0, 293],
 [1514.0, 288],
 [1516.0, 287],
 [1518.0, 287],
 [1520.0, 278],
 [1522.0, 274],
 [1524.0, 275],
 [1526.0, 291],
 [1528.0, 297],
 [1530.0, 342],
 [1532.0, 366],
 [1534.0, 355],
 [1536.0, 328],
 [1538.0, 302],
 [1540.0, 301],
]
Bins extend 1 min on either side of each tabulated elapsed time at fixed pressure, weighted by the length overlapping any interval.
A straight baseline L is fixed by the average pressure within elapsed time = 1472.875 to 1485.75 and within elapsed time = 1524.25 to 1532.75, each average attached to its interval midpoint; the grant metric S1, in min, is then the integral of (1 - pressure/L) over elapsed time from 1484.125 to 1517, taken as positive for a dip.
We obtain 2.14 min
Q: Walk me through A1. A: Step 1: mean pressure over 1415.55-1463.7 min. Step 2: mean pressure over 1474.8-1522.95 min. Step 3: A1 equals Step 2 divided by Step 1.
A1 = 1.0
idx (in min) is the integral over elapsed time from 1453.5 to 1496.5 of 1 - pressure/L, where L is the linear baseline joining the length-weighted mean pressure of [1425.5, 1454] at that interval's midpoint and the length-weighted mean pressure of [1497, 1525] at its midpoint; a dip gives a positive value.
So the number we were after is -1.8 min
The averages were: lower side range 286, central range 297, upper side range 285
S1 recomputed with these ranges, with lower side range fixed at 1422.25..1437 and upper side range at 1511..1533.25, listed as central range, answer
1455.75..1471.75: -0.74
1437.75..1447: 0.18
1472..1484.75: -0.35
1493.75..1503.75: 0.16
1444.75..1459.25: -0.24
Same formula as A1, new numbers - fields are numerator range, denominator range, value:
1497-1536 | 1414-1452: 1.06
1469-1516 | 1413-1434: 1.05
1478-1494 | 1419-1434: 1.04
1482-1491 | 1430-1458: 1.01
